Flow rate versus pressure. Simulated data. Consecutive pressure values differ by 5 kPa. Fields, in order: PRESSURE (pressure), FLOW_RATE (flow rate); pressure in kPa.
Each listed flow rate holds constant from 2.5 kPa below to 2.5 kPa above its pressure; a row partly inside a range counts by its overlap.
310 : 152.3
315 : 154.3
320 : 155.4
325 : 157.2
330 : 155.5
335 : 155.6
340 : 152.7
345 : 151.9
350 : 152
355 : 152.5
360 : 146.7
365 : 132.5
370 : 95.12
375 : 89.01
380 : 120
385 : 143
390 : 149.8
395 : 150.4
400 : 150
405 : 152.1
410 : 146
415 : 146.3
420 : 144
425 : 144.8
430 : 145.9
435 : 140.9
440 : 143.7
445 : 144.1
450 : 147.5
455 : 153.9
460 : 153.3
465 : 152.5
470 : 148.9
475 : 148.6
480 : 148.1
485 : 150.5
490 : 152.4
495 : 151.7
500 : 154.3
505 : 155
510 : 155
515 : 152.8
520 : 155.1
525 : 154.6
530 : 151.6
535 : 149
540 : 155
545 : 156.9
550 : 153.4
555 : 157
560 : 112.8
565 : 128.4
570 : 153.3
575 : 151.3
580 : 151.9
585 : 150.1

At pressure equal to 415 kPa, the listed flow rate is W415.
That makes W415 146.3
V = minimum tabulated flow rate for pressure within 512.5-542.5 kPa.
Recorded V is 149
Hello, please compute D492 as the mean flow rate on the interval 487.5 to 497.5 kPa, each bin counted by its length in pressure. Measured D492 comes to 152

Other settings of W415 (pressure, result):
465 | 152.5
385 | 143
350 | 152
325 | 157.2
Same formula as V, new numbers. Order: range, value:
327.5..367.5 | 132.5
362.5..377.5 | 89.01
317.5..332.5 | 155.4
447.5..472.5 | 147.5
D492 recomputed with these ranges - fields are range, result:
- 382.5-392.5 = 146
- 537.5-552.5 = 155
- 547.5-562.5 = 141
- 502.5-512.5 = 155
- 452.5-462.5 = 154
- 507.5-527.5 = 154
